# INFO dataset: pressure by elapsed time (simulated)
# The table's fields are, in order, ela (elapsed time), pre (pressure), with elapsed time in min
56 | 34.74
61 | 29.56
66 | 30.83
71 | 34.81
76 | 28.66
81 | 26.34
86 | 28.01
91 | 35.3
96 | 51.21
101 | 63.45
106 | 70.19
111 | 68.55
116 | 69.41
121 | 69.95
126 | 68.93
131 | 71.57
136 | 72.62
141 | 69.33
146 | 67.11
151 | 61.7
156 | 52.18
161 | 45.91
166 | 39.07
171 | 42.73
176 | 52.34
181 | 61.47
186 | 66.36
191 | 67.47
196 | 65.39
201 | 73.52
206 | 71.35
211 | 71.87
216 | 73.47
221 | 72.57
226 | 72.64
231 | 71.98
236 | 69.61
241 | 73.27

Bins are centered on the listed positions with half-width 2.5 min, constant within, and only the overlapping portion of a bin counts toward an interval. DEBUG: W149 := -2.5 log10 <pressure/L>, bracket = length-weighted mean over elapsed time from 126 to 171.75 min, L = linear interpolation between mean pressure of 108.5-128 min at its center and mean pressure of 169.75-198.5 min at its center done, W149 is 0.11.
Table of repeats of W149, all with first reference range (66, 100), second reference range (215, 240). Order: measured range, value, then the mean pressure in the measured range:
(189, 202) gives -0.07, 68.3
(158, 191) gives 0.12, 52.6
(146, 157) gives -0.14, 59.9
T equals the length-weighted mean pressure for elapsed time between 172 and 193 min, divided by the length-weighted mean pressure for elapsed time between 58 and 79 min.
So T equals 1.95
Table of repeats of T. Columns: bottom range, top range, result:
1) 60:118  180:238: 1.56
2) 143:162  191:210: 1.21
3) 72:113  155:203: 1.24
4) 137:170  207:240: 1.29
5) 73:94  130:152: 2.27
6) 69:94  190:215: 2.27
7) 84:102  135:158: 1.48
